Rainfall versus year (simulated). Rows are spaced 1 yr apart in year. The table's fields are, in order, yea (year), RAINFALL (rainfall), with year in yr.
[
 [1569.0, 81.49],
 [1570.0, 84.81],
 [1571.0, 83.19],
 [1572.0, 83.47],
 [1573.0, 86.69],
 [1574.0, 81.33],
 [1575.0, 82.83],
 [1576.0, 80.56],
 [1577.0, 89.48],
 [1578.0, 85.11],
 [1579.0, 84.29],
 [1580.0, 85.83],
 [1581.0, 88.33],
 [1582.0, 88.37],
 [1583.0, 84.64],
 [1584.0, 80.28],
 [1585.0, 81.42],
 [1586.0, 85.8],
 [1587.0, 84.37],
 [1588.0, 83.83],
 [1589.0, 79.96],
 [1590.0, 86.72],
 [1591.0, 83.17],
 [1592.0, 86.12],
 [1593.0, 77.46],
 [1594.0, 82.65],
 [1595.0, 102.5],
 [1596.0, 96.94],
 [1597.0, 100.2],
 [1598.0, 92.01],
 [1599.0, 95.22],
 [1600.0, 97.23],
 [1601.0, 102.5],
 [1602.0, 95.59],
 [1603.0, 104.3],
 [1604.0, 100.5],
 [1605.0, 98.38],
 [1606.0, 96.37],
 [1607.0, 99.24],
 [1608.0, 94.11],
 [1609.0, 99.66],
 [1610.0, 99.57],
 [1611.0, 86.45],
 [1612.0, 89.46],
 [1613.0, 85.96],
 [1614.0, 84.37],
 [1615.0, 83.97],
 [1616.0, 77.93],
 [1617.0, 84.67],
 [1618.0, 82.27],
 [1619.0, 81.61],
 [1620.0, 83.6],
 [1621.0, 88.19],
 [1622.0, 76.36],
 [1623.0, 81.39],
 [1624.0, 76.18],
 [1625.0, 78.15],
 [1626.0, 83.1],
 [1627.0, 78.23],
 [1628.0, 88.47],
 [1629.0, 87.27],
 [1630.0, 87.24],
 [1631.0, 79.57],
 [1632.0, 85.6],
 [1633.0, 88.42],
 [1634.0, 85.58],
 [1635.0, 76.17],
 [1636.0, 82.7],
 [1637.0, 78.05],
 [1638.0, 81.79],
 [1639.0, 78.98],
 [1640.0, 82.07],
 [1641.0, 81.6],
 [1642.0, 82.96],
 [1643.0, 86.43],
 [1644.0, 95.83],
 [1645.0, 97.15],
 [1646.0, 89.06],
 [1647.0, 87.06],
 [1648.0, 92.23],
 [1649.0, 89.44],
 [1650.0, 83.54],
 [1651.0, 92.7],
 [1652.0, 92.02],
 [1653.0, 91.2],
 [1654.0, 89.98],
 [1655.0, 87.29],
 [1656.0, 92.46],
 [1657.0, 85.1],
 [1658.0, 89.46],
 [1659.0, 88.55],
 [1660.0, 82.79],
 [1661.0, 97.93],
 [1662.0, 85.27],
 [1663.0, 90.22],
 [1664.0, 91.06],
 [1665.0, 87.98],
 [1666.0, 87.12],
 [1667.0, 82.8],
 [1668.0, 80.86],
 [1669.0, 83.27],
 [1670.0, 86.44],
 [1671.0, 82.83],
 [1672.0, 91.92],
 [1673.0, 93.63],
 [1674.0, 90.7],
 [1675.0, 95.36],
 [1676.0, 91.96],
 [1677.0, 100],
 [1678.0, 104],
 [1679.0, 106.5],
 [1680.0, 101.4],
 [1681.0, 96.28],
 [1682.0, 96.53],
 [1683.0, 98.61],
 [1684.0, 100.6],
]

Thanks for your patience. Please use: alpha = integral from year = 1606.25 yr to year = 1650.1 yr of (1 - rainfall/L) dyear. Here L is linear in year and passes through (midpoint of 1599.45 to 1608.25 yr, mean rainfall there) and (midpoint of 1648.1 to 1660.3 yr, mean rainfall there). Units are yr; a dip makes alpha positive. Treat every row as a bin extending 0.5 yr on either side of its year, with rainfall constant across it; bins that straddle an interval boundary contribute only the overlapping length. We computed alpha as 3.9 yr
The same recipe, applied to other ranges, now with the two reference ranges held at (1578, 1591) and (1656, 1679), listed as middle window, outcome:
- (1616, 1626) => 0.6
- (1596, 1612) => -2.1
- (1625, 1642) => 1.0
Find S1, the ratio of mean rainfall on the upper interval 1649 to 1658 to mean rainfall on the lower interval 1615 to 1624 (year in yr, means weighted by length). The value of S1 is 1.09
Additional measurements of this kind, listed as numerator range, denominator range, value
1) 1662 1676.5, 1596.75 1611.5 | 0.91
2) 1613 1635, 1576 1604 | 0.93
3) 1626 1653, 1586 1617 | 0.94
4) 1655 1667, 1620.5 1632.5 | 1.07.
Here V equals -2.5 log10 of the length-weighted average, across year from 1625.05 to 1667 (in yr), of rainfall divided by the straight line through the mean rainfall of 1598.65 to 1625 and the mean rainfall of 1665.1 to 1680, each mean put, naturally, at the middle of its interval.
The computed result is 0.05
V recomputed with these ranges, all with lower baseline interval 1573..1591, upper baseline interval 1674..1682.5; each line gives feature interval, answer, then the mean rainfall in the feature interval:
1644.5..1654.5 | 0.05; 90.4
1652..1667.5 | 0.08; 88.7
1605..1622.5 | 0.01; 88.2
